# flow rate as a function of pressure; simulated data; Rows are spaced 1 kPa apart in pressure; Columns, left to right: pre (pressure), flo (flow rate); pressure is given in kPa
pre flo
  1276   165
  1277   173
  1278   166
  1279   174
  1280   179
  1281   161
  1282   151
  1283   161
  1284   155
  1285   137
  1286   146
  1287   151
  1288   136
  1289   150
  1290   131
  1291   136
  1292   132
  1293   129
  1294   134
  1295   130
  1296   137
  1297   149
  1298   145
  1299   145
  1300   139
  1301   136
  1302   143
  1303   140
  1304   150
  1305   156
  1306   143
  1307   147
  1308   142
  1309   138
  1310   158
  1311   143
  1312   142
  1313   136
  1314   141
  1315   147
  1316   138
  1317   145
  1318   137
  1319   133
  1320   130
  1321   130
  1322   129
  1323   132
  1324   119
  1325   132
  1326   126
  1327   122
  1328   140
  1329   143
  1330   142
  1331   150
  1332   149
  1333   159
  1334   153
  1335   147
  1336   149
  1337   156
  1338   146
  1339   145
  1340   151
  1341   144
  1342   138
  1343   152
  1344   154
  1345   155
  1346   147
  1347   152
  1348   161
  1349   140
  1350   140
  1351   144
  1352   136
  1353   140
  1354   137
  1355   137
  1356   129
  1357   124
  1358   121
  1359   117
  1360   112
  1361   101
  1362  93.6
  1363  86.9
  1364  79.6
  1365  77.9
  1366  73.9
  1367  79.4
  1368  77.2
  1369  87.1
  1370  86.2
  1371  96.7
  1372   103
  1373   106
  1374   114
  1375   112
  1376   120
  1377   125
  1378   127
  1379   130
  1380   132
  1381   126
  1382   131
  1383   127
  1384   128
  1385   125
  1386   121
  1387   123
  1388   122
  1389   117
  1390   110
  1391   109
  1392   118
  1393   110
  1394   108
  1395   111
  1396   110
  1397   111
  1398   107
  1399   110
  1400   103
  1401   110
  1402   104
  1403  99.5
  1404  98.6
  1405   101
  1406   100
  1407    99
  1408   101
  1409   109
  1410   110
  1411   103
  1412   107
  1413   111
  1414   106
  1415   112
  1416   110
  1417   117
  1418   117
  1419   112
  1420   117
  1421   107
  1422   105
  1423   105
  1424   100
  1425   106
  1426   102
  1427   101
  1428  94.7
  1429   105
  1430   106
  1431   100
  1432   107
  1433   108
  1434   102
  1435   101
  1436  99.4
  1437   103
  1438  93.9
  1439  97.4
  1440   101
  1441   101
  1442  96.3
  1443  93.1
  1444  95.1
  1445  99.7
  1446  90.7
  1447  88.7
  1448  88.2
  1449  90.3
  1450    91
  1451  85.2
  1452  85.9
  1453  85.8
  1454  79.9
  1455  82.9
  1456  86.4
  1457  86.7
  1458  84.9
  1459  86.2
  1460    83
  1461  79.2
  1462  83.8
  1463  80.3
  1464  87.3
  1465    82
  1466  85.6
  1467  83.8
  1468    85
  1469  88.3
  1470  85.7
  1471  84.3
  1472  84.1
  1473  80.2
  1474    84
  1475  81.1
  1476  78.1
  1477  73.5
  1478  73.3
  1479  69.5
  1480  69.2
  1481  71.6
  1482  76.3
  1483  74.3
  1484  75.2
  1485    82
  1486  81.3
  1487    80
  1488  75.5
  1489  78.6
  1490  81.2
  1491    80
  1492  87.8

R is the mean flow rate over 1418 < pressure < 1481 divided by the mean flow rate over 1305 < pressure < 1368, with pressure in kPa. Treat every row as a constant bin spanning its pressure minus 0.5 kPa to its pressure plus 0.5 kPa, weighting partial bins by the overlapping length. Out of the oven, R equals 0.7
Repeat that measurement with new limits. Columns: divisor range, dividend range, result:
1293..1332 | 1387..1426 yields 0.78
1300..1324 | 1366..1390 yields 0.80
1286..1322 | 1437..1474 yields 0.63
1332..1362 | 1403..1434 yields 0.75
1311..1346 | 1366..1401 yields 0.79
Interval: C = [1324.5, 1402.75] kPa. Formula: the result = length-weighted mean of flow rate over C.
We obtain 124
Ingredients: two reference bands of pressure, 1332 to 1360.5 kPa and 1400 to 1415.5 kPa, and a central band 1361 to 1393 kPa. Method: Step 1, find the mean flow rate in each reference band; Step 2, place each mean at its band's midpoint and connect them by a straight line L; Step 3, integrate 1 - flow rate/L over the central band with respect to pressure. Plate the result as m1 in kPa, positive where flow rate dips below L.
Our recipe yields 3.7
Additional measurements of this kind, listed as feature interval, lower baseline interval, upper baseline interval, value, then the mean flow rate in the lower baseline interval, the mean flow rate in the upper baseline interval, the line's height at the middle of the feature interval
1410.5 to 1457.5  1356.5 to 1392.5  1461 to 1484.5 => -4.1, 109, 79.8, 91.5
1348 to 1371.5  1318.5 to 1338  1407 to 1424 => 3.3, 139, 109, 128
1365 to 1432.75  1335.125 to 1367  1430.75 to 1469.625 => 1.3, 130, 90.9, 111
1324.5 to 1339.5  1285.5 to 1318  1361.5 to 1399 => -1.8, 142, 109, 129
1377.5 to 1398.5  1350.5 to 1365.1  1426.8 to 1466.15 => -2.1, 117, 92.5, 108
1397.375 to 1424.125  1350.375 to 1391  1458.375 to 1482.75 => -1.8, 113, 80.6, 100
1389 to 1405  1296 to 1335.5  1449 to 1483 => 0.2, 141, 82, 109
